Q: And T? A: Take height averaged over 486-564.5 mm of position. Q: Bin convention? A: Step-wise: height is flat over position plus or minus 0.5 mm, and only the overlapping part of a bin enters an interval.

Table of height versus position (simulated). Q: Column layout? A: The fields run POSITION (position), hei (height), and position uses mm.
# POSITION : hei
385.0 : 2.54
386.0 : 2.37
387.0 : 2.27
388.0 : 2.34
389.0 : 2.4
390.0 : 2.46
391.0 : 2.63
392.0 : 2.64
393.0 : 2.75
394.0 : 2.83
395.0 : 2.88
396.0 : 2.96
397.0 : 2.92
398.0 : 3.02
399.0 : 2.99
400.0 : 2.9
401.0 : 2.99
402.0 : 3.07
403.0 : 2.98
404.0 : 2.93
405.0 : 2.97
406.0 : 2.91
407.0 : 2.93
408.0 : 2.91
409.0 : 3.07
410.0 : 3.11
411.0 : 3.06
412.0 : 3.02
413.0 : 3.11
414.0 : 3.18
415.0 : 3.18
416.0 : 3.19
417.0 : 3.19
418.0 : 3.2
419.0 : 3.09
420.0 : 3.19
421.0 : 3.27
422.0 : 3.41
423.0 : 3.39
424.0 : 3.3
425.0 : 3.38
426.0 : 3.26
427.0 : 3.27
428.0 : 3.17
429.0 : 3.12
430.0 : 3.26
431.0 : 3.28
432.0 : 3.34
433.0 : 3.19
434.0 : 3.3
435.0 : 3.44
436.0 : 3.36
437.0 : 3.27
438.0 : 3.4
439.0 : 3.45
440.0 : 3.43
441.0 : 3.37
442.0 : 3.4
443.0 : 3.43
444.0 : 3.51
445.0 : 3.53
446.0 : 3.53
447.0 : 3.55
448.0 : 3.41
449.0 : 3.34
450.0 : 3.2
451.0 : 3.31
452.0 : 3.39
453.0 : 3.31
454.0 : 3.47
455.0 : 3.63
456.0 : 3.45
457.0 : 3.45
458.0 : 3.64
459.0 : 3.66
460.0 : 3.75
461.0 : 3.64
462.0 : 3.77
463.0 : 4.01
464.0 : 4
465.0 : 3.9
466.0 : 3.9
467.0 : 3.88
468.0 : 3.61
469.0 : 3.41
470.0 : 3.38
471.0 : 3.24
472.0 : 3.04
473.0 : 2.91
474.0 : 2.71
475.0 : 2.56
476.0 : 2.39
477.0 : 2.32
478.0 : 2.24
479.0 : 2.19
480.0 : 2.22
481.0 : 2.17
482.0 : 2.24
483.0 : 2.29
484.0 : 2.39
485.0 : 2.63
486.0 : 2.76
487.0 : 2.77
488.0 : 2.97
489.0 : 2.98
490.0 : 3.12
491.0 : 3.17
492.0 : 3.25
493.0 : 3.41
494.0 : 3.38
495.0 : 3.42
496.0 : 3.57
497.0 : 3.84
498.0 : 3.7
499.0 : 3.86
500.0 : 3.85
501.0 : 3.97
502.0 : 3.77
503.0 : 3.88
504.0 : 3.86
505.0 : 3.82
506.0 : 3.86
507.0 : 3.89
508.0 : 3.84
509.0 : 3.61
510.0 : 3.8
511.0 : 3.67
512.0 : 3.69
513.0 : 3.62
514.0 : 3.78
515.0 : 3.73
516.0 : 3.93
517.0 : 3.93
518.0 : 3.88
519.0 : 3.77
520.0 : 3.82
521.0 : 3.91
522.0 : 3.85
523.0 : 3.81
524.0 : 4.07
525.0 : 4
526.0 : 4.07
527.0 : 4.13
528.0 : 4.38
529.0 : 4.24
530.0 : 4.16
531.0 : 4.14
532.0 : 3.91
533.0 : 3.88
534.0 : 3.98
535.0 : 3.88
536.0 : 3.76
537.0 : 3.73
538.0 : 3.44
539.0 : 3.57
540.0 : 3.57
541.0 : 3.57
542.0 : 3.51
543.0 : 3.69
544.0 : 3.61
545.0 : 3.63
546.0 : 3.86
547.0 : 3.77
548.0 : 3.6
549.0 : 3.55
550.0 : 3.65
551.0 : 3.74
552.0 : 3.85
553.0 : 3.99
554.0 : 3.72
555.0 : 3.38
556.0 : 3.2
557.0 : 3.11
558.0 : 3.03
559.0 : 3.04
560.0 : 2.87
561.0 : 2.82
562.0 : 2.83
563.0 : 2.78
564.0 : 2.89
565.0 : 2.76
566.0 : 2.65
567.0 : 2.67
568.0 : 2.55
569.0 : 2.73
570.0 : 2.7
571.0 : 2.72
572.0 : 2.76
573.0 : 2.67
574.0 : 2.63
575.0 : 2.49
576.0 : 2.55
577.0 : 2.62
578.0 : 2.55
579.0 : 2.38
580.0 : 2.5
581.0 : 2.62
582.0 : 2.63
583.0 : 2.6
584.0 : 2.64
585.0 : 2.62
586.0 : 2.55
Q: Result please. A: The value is 3.63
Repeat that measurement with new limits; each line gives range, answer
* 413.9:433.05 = 3.25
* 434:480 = 3.34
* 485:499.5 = 3.28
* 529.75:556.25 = 3.72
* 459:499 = 3.12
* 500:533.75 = 3.9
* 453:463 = 3.61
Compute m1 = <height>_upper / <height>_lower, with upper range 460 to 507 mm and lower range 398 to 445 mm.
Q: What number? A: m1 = 1.01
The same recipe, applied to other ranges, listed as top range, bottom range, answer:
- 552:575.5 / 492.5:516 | 0.79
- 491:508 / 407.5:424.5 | 1.17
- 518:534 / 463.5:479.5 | 1.29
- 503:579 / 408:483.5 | 1.08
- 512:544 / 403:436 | 1.21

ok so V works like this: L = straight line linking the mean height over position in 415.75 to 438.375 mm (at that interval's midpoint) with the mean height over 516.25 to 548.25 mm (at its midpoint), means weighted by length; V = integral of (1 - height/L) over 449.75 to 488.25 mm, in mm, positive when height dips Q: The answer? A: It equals 4.1 mm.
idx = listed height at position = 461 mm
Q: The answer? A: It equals 3.64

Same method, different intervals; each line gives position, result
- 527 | 4.13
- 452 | 3.39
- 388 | 2.34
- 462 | 3.77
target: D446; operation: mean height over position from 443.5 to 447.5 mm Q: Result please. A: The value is 3.53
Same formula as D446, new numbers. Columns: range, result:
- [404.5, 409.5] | 2.96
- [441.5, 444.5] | 3.45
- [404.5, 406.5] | 2.94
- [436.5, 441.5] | 3.38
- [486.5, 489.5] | 2.91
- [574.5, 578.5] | 2.55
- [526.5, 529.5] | 4.25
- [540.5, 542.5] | 3.54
